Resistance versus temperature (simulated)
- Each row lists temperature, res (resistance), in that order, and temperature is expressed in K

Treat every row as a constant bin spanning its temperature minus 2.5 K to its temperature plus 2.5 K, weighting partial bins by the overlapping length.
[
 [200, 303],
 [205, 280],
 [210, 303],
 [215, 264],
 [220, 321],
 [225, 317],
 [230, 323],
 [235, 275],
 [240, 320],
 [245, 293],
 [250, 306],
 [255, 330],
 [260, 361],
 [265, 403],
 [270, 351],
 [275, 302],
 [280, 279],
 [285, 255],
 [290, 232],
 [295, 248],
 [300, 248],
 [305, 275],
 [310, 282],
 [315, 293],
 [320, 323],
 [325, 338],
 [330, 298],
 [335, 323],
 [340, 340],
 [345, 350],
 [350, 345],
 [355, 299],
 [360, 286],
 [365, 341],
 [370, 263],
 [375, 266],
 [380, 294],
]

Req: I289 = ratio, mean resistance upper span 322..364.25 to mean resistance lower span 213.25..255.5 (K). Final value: 1.1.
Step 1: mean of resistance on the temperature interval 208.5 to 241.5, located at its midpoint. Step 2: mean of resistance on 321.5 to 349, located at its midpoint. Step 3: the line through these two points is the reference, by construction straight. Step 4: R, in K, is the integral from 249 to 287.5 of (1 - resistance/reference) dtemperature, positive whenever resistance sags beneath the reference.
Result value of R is -1.3 K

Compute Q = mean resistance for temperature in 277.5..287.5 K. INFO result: 267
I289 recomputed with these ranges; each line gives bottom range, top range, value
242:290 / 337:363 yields 1.03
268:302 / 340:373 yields 1.16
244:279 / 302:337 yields 0.91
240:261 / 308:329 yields 0.97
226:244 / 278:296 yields 0.83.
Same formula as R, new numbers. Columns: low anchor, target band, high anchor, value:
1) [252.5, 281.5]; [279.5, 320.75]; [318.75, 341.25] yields 7.86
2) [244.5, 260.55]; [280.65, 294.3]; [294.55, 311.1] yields 1.58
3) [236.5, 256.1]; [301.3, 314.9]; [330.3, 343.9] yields 1.84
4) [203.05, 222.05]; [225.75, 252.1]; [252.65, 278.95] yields 1.14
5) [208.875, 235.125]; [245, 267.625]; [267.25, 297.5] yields -4.29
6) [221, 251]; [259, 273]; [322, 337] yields -2.69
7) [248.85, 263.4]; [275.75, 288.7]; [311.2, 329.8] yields 2.37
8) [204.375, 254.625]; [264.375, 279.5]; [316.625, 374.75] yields -1.41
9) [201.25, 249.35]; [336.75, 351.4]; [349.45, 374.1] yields -2.09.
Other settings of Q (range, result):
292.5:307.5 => 257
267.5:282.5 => 311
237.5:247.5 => 306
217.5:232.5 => 320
